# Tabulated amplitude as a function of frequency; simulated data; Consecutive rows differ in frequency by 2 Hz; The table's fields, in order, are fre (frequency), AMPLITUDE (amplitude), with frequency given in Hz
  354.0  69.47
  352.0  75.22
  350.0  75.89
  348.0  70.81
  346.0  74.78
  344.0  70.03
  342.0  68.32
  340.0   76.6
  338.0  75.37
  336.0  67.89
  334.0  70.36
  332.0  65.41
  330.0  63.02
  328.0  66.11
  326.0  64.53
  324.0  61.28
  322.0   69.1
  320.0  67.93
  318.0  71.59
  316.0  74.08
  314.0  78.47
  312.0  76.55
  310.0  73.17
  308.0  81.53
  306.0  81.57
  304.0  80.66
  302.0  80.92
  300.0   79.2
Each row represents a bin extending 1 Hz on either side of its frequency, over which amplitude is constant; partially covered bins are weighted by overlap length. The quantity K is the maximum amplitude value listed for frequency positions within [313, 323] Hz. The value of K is 78.47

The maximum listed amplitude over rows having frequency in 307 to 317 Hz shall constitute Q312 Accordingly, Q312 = 81.53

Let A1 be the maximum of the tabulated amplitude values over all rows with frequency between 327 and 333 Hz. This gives 66.11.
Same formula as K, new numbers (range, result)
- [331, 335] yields 70.36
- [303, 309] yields 81.57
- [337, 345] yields 76.6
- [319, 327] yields 69.1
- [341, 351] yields 75.89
